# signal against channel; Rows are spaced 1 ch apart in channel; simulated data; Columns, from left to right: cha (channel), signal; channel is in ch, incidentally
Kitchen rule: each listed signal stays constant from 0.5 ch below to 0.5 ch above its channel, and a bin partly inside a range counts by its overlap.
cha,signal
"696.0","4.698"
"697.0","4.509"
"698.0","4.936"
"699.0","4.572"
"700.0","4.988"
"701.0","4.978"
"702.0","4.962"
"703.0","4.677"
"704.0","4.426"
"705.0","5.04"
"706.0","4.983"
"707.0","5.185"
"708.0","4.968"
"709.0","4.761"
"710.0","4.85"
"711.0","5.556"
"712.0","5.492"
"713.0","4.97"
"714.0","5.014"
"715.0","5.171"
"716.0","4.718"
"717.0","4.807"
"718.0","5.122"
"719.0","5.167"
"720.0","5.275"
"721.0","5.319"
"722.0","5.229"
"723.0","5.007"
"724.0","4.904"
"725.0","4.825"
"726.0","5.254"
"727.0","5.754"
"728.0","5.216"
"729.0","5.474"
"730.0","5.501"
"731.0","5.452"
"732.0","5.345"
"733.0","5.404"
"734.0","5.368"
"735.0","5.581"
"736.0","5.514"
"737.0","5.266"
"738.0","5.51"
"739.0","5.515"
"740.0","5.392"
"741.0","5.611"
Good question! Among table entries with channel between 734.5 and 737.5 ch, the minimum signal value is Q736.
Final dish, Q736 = 5.266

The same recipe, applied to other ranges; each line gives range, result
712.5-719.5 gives 4.718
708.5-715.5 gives 4.761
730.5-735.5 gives 5.345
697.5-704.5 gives 4.426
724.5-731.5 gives 4.825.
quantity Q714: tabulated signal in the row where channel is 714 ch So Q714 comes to 5.014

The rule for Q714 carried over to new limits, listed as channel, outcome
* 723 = 5.007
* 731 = 5.452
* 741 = 5.611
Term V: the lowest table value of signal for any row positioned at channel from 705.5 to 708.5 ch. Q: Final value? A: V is 4.968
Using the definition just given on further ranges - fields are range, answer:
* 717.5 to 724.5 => 4.904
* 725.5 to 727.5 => 5.254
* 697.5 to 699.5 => 4.572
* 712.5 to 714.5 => 4.97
